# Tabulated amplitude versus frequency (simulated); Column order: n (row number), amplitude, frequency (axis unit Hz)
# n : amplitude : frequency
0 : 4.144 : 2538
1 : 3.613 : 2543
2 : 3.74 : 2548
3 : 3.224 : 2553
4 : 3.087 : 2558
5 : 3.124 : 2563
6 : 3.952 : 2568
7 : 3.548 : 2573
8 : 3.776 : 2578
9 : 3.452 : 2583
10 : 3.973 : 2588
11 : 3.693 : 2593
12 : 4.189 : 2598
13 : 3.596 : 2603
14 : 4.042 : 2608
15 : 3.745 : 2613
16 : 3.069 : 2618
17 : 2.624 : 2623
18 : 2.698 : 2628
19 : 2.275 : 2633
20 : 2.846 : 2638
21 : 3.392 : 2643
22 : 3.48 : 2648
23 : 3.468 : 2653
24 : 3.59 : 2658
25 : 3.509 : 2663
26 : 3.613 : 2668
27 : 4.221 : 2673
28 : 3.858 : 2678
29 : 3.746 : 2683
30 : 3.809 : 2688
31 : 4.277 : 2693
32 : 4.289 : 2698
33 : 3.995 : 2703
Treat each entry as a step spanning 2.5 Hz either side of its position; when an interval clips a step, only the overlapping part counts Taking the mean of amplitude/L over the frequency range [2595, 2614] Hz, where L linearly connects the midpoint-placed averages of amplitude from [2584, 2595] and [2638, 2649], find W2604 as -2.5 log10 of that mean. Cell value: -0.07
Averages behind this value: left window 3.79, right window 3.3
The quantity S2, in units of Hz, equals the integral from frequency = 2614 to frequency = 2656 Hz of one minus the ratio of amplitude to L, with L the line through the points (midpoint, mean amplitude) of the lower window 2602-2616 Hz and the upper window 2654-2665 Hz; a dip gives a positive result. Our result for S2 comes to 7.4 Hz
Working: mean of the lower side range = 3.79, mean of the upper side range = 3.54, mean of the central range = 3.02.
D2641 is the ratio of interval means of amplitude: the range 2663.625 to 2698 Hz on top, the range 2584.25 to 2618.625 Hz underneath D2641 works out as 1.04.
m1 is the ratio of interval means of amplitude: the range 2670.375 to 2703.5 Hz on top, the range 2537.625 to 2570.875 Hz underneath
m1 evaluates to 1.15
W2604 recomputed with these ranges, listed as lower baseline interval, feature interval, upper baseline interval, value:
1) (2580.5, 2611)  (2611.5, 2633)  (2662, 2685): 0.29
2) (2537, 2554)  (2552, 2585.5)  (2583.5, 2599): 0.09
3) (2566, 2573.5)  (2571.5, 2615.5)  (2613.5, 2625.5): -0.12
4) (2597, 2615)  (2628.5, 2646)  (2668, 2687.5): 0.34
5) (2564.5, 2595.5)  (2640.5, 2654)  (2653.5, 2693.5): 0.10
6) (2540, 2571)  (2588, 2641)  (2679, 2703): 0.12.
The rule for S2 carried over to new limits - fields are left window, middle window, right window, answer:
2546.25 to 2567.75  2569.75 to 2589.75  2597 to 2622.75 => -1.32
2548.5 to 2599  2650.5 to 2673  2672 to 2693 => 1.43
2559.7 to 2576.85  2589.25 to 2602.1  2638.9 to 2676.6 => -1.26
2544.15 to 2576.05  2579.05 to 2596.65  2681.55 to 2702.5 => -0.79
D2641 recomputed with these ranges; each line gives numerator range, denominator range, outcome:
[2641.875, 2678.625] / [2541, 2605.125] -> 1.01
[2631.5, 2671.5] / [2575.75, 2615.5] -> 0.87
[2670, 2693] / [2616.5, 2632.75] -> 1.46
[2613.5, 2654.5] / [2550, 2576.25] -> 0.88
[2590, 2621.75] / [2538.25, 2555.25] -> 1.02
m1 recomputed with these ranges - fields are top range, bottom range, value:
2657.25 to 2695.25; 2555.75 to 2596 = 1.07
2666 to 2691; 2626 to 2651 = 1.31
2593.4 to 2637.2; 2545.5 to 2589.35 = 0.93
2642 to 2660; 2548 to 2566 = 1.07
